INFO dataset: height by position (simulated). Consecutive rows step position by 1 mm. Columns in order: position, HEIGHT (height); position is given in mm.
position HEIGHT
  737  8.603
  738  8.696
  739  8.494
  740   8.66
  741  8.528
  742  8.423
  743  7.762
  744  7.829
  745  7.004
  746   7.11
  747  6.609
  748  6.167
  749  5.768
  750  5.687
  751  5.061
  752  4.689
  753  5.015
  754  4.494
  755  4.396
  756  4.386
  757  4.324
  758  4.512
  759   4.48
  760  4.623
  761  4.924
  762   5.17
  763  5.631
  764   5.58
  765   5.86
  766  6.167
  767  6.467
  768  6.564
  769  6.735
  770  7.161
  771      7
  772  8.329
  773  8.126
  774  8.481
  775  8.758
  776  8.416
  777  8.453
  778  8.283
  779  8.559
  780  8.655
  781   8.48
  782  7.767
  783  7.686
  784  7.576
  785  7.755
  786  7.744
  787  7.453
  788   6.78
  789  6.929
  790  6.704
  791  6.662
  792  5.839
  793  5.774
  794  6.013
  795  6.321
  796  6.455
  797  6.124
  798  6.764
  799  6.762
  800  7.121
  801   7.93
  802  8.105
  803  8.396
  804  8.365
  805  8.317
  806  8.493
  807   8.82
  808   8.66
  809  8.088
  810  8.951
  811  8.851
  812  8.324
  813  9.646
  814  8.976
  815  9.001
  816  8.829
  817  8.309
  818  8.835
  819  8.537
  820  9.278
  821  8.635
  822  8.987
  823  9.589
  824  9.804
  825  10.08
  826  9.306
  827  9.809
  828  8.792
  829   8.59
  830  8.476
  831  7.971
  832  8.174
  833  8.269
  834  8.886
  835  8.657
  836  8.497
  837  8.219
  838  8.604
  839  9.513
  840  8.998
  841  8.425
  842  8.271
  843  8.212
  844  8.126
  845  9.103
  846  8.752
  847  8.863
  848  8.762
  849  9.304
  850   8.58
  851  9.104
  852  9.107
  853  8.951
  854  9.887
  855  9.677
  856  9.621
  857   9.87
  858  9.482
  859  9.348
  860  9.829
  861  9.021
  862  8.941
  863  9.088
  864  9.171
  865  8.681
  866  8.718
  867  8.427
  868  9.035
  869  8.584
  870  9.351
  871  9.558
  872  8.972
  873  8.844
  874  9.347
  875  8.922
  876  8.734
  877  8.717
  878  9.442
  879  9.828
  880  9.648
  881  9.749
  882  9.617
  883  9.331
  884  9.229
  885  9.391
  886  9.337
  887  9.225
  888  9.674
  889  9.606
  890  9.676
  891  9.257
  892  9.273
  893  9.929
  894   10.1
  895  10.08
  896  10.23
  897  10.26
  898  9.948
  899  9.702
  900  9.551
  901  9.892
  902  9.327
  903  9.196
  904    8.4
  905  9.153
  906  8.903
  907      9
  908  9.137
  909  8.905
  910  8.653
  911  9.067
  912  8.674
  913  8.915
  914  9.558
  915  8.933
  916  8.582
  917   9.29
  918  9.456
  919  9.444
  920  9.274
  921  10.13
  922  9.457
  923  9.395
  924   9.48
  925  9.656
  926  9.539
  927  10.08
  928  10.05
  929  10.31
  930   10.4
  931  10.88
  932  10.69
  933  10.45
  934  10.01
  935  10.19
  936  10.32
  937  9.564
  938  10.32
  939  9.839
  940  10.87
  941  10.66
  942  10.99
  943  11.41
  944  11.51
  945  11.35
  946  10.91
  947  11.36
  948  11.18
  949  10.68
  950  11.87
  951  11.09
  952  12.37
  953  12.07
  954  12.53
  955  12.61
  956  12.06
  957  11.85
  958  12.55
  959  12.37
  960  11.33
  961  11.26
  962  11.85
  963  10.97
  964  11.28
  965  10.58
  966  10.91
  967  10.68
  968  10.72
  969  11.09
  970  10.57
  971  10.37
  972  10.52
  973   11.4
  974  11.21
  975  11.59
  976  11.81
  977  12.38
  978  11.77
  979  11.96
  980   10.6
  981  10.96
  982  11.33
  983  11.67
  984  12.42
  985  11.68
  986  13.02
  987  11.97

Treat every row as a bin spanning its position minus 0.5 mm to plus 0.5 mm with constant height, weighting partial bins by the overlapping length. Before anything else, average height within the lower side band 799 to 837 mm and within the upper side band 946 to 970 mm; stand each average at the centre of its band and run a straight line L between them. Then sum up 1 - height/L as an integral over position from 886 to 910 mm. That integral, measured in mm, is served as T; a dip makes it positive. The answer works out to 1.89 mm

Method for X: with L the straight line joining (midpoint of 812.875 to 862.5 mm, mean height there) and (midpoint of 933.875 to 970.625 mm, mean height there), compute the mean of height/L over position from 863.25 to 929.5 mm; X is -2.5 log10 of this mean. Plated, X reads 0.08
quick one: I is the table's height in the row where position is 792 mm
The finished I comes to 5.839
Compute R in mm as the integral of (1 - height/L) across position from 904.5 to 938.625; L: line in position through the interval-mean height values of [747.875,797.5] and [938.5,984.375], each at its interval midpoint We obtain 2.53 mm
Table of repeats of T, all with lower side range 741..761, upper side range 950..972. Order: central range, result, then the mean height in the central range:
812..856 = -4.94 mm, 8.89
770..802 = -3.55 mm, 7.42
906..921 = 1.60 mm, 9.09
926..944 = 0.57 mm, 10.4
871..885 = -0.10 mm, 9.28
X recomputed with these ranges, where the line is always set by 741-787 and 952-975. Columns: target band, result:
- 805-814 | -0.13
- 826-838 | -0.04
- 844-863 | -0.05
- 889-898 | -0.01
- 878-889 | 0.00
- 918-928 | 0.09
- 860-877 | 0.02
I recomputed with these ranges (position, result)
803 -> 8.396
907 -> 9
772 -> 8.329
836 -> 8.497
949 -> 10.68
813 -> 9.646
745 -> 7.004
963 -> 10.97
